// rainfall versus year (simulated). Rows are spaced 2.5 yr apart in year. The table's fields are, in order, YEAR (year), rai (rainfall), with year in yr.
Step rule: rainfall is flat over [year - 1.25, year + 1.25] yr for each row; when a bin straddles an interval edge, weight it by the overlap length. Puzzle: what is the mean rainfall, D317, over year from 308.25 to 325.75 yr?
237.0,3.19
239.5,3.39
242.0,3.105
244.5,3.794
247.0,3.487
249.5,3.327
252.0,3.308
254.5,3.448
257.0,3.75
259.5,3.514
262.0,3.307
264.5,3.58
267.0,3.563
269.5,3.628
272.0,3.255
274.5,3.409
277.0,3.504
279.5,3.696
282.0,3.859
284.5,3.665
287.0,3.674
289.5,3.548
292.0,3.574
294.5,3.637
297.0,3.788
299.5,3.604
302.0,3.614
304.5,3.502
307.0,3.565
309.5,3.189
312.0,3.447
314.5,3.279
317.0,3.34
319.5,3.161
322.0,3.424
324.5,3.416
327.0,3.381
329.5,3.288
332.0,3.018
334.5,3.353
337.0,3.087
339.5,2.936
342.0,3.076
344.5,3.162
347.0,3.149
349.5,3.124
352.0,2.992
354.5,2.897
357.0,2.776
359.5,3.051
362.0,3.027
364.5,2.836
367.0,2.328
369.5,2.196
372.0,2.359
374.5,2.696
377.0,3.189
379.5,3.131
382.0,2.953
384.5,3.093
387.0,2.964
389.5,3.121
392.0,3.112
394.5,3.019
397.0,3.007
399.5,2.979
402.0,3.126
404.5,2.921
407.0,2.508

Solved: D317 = 3.32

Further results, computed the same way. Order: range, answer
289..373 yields 3.18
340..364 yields 3.02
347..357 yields 2.99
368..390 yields 2.84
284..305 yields 3.63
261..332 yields 3.49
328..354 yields 3.11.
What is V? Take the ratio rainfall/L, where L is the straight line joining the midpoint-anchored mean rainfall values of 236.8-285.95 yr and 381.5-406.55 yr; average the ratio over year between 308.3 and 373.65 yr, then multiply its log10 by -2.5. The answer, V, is 0.06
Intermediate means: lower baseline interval 3.5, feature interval 3.05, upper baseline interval 3.02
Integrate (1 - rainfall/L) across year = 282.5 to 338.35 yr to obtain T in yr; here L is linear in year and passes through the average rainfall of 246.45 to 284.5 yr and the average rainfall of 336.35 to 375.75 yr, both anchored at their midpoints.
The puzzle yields -4.4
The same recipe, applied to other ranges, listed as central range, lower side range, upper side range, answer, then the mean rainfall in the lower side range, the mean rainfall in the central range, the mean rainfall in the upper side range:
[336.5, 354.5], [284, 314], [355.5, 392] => 0.3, 3.56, 3.06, 2.85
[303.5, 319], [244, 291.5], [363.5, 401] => -0.4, 3.54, 3.37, 2.87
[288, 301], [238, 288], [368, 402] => -1.1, 3.51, 3.63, 2.91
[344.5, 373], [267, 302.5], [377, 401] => 3.6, 3.6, 2.81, 3.05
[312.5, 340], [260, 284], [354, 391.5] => -0.8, 3.54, 3.26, 2.85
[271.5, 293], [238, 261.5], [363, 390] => -2.0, 3.45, 3.59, 2.8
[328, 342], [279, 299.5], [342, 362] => 0.3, 3.67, 3.14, 3.03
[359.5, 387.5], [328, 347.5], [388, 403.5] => 2.6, 3.14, 2.8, 3.06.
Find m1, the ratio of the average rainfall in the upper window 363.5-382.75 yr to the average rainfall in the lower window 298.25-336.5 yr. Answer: 0.80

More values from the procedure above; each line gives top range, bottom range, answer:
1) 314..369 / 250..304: 0.86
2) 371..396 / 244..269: 0.85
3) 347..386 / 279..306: 0.78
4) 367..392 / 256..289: 0.80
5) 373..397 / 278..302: 0.82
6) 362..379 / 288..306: 0.74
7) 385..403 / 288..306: 0.84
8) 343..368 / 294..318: 0.84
